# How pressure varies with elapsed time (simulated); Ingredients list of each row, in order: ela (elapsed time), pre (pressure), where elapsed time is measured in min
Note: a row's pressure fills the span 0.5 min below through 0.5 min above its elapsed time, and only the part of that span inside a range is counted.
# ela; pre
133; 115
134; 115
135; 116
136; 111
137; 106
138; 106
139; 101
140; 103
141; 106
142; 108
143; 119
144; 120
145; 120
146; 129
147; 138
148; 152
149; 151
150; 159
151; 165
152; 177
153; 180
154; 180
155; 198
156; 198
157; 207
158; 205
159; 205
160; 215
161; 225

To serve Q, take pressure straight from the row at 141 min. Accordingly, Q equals 106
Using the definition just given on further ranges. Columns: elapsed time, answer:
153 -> 180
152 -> 177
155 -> 198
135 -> 116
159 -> 205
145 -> 120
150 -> 159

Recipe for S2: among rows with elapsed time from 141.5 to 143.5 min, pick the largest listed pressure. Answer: 119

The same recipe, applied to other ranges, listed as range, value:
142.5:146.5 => 129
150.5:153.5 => 180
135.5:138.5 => 111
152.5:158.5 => 207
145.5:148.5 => 152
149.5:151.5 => 165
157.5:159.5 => 205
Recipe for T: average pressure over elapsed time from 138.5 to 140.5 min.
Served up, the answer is 102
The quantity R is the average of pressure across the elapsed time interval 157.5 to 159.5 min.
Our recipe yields 205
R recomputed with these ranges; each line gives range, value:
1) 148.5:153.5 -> 166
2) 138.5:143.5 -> 107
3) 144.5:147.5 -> 129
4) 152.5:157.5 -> 193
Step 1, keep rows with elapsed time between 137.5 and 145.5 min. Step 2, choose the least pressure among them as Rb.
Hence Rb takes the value 101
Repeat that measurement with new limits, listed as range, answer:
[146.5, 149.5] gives 138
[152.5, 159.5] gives 180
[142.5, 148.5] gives 119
